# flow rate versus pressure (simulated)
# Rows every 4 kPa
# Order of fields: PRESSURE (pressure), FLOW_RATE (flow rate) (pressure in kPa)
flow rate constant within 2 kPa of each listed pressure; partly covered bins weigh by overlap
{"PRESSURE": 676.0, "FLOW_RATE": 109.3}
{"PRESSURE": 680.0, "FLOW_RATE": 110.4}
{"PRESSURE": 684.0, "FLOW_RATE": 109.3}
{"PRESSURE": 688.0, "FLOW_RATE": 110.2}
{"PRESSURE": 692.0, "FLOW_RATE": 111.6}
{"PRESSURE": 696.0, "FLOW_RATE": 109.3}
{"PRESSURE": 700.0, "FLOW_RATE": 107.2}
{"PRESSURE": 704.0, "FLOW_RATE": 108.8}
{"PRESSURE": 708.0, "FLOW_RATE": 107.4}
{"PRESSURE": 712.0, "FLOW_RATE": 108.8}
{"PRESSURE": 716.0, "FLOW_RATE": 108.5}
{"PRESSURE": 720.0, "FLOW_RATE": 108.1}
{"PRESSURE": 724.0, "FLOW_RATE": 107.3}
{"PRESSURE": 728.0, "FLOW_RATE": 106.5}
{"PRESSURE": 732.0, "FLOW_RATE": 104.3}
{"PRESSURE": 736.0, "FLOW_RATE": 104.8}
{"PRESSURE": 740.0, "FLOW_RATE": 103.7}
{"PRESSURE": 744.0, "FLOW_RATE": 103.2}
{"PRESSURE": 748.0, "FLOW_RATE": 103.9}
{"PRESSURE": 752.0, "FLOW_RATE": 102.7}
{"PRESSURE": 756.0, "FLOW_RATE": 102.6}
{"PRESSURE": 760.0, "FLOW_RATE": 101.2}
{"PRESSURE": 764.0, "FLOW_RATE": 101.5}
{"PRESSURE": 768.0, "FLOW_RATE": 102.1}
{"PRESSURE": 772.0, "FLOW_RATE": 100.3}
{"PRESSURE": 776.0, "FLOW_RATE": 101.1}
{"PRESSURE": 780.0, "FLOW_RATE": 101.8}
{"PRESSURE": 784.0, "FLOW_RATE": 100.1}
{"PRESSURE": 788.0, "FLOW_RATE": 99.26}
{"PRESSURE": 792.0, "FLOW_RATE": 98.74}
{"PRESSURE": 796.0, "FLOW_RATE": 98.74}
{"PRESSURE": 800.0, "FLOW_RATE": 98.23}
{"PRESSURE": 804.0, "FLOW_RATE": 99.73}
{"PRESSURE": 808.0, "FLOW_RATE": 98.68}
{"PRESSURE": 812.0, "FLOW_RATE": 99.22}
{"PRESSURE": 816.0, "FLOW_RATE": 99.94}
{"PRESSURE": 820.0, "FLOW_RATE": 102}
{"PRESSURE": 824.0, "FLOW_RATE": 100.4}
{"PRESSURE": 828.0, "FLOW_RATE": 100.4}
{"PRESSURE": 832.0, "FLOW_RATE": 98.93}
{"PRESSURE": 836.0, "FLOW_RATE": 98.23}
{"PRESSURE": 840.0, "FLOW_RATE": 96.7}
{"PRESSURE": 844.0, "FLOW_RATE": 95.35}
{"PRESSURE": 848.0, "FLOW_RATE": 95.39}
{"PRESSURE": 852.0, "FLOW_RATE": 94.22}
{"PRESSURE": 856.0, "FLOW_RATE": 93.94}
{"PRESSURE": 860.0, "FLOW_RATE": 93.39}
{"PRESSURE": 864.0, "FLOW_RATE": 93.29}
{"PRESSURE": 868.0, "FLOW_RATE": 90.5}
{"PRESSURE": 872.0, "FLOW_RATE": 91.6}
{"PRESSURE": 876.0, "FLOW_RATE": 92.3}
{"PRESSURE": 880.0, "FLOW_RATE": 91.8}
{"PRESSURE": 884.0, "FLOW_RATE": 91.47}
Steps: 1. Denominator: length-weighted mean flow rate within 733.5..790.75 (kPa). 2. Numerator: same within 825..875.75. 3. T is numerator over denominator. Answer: 0.93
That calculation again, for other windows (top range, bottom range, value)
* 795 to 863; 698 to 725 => 0.90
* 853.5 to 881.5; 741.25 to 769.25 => 0.90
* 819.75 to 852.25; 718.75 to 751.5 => 0.93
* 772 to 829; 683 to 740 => 0.93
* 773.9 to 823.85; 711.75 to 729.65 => 0.93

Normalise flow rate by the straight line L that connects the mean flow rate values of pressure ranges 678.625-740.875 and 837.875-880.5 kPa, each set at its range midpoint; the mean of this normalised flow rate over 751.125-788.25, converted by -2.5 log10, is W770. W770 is 0.01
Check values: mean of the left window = 108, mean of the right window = 93.6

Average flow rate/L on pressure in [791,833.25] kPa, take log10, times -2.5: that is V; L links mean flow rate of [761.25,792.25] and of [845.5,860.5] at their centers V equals -0.02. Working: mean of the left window 101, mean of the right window 94.4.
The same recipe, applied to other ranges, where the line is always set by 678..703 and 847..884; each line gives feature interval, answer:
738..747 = 0.01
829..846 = -0.02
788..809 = 0.00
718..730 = -0.01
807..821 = -0.02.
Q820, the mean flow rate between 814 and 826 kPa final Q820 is 101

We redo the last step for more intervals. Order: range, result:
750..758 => 103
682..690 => 110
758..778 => 101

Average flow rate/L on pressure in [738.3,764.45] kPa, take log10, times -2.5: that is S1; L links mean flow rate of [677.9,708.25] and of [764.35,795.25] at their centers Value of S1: 0.01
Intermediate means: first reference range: 109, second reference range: 100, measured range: 103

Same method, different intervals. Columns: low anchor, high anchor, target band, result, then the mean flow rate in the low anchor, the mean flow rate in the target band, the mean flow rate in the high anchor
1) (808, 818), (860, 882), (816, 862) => -0.013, 99.4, 97.3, 92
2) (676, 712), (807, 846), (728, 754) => 0.017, 109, 104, 99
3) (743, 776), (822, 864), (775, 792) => 0.002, 102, 100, 96.5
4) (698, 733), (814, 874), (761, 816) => 0.012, 108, 100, 96.3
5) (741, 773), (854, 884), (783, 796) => 0.002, 102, 99.2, 92.3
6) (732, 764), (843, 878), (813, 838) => -0.040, 103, 100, 93.3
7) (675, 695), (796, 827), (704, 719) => -0.003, 110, 108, 99.7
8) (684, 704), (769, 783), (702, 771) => 0.002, 109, 105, 101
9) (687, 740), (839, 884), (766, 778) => 0.009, 108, 101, 93.3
